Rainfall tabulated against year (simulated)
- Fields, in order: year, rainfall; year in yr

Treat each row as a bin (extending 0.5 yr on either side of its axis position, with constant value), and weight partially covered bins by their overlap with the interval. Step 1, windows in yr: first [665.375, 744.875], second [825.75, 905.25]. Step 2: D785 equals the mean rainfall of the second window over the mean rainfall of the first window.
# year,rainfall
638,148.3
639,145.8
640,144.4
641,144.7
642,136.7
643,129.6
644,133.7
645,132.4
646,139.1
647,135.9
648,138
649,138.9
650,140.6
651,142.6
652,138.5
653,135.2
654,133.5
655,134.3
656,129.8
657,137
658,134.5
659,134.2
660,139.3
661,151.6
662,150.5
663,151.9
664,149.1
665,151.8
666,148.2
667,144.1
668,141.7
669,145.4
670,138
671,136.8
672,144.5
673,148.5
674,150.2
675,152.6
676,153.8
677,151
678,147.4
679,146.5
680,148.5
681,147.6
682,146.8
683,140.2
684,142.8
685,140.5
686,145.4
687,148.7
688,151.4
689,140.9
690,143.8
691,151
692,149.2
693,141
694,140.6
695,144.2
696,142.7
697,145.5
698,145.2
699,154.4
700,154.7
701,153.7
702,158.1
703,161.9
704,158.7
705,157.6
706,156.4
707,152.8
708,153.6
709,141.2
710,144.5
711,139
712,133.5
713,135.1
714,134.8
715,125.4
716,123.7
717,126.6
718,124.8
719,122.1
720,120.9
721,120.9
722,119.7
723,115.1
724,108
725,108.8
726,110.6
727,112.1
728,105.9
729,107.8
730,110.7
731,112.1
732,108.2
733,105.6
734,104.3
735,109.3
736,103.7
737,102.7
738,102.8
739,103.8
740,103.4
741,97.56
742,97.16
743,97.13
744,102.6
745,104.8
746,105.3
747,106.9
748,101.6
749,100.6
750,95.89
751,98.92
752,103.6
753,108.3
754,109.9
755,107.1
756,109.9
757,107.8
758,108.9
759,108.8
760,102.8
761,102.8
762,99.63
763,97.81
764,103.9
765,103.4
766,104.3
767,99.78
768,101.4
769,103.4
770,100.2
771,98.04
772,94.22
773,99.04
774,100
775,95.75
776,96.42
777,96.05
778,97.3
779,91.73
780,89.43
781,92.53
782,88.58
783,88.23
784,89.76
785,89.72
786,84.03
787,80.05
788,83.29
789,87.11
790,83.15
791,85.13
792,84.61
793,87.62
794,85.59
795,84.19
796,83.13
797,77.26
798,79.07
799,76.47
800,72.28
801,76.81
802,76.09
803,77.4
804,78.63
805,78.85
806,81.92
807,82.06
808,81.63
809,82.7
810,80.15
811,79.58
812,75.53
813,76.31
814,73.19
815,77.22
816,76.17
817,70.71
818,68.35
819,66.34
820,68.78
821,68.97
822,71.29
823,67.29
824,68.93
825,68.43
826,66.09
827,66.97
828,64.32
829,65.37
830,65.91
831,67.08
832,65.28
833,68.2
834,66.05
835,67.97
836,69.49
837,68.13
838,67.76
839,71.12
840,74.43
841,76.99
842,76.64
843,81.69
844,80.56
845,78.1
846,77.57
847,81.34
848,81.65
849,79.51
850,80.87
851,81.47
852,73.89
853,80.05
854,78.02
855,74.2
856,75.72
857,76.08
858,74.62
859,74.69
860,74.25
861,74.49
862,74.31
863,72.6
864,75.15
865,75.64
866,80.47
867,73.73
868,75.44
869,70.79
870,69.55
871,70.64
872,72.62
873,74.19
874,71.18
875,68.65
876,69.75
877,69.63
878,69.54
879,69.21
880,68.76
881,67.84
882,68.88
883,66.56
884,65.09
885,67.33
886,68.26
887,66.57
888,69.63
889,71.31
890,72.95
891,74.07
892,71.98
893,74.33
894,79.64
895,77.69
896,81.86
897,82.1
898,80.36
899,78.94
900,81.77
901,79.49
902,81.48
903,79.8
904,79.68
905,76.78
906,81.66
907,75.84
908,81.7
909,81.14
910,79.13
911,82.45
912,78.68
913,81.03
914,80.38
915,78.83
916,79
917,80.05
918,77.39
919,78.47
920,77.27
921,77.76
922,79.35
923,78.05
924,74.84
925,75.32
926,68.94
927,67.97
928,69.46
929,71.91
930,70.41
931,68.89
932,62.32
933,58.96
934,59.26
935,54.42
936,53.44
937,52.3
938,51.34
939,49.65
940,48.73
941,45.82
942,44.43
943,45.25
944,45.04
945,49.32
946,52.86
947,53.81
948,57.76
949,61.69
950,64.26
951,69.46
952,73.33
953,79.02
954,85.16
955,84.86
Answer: 0.55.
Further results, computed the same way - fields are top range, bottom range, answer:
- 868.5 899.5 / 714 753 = 0.66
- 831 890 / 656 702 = 0.50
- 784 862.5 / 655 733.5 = 0.55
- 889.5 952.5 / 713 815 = 0.71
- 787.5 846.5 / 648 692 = 0.52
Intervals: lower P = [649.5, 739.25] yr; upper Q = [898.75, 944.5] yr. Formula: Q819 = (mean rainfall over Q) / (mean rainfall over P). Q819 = 0.51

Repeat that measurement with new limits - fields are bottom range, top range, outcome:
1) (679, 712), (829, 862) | 0.50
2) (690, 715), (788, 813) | 0.55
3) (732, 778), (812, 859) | 0.71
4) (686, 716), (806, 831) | 0.49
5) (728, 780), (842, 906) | 0.73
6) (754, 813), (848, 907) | 0.82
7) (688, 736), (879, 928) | 0.57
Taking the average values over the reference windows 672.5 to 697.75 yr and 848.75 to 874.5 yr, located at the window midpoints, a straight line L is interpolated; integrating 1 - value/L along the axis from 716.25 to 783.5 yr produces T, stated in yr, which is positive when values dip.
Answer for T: 8.86 yr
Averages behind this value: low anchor 146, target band 104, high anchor 75.1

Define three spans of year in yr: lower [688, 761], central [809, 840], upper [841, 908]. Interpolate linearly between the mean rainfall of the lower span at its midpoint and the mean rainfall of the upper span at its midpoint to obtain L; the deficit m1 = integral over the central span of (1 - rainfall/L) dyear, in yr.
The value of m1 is 7.08 yr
